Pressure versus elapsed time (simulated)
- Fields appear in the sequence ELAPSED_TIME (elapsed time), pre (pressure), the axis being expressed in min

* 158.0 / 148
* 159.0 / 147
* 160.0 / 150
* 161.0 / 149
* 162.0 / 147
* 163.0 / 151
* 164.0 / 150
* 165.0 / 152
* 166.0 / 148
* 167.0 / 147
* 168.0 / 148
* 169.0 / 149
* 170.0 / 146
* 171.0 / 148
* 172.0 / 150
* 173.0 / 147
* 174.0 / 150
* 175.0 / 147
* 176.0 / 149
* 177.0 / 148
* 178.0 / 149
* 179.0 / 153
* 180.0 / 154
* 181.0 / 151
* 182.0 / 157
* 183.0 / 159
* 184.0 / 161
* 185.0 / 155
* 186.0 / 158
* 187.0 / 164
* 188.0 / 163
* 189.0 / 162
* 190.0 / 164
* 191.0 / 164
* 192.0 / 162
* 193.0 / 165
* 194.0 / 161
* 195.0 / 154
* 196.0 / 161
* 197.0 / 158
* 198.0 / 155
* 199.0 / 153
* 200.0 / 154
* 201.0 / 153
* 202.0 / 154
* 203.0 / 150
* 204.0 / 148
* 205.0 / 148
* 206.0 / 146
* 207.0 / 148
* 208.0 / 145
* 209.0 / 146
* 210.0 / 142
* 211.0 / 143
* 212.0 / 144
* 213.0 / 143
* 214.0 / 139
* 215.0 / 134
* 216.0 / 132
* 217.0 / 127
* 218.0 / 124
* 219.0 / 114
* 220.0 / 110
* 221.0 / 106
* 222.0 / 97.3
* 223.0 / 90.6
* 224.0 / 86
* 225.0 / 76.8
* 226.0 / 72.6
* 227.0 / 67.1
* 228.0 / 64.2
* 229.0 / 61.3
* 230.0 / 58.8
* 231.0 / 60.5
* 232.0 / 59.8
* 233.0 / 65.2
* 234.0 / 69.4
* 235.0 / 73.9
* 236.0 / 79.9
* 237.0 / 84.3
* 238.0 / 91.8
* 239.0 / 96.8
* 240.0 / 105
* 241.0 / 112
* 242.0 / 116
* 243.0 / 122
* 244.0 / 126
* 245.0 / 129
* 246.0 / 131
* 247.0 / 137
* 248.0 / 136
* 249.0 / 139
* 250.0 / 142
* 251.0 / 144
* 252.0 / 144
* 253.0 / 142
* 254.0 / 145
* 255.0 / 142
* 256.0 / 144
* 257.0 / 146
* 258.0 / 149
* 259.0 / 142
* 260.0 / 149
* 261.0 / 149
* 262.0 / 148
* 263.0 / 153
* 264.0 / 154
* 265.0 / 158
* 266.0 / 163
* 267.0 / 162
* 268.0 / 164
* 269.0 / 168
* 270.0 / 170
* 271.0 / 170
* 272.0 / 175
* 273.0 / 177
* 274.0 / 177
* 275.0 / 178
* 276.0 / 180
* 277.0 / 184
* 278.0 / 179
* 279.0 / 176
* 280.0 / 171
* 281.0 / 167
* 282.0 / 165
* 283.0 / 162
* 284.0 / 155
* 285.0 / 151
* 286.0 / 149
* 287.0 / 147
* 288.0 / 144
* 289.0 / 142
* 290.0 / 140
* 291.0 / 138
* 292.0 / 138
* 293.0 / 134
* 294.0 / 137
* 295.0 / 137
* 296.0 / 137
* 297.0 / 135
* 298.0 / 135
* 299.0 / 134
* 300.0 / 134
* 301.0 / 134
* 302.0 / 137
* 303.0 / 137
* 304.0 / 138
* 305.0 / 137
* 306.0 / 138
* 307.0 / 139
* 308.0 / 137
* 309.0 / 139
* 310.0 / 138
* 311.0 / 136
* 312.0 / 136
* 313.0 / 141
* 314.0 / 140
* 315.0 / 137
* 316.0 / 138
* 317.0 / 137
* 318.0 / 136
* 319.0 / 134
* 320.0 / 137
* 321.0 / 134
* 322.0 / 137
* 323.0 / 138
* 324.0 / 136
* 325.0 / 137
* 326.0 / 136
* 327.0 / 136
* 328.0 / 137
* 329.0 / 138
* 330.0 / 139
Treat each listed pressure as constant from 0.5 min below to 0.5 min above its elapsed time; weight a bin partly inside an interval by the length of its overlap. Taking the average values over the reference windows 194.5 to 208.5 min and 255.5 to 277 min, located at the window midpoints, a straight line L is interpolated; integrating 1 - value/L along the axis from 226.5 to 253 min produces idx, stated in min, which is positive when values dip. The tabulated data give 9.5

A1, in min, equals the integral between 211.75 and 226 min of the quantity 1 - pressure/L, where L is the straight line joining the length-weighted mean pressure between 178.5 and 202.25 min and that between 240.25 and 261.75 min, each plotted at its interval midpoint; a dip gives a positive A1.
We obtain 3.3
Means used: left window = 158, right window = 137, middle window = 114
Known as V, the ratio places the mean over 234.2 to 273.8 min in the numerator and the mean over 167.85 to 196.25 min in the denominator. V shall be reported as 0.9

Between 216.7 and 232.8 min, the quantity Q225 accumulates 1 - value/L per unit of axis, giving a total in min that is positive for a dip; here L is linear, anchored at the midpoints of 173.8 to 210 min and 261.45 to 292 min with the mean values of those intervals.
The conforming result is 7.4 min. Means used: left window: 155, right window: 162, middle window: 85.1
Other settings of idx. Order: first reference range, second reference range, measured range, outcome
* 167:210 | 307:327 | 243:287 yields -3.5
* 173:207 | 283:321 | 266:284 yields -3.6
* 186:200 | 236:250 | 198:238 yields 8.1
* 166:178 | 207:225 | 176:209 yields -4.4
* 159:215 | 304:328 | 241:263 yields 0.8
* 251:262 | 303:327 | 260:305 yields -3.8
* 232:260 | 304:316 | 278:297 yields -2.6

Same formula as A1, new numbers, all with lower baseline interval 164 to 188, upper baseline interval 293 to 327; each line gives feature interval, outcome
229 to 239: 5.0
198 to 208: -0.1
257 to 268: -0.8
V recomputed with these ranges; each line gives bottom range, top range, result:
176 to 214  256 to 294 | 1.03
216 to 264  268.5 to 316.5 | 1.34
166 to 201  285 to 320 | 0.89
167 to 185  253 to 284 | 1.07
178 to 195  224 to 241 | 0.48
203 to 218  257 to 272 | 1.11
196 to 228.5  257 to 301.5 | 1.21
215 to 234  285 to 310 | 1.57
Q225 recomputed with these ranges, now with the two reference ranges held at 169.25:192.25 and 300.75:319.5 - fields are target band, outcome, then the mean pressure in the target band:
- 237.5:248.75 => 2.11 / 119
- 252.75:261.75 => -0.07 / 146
